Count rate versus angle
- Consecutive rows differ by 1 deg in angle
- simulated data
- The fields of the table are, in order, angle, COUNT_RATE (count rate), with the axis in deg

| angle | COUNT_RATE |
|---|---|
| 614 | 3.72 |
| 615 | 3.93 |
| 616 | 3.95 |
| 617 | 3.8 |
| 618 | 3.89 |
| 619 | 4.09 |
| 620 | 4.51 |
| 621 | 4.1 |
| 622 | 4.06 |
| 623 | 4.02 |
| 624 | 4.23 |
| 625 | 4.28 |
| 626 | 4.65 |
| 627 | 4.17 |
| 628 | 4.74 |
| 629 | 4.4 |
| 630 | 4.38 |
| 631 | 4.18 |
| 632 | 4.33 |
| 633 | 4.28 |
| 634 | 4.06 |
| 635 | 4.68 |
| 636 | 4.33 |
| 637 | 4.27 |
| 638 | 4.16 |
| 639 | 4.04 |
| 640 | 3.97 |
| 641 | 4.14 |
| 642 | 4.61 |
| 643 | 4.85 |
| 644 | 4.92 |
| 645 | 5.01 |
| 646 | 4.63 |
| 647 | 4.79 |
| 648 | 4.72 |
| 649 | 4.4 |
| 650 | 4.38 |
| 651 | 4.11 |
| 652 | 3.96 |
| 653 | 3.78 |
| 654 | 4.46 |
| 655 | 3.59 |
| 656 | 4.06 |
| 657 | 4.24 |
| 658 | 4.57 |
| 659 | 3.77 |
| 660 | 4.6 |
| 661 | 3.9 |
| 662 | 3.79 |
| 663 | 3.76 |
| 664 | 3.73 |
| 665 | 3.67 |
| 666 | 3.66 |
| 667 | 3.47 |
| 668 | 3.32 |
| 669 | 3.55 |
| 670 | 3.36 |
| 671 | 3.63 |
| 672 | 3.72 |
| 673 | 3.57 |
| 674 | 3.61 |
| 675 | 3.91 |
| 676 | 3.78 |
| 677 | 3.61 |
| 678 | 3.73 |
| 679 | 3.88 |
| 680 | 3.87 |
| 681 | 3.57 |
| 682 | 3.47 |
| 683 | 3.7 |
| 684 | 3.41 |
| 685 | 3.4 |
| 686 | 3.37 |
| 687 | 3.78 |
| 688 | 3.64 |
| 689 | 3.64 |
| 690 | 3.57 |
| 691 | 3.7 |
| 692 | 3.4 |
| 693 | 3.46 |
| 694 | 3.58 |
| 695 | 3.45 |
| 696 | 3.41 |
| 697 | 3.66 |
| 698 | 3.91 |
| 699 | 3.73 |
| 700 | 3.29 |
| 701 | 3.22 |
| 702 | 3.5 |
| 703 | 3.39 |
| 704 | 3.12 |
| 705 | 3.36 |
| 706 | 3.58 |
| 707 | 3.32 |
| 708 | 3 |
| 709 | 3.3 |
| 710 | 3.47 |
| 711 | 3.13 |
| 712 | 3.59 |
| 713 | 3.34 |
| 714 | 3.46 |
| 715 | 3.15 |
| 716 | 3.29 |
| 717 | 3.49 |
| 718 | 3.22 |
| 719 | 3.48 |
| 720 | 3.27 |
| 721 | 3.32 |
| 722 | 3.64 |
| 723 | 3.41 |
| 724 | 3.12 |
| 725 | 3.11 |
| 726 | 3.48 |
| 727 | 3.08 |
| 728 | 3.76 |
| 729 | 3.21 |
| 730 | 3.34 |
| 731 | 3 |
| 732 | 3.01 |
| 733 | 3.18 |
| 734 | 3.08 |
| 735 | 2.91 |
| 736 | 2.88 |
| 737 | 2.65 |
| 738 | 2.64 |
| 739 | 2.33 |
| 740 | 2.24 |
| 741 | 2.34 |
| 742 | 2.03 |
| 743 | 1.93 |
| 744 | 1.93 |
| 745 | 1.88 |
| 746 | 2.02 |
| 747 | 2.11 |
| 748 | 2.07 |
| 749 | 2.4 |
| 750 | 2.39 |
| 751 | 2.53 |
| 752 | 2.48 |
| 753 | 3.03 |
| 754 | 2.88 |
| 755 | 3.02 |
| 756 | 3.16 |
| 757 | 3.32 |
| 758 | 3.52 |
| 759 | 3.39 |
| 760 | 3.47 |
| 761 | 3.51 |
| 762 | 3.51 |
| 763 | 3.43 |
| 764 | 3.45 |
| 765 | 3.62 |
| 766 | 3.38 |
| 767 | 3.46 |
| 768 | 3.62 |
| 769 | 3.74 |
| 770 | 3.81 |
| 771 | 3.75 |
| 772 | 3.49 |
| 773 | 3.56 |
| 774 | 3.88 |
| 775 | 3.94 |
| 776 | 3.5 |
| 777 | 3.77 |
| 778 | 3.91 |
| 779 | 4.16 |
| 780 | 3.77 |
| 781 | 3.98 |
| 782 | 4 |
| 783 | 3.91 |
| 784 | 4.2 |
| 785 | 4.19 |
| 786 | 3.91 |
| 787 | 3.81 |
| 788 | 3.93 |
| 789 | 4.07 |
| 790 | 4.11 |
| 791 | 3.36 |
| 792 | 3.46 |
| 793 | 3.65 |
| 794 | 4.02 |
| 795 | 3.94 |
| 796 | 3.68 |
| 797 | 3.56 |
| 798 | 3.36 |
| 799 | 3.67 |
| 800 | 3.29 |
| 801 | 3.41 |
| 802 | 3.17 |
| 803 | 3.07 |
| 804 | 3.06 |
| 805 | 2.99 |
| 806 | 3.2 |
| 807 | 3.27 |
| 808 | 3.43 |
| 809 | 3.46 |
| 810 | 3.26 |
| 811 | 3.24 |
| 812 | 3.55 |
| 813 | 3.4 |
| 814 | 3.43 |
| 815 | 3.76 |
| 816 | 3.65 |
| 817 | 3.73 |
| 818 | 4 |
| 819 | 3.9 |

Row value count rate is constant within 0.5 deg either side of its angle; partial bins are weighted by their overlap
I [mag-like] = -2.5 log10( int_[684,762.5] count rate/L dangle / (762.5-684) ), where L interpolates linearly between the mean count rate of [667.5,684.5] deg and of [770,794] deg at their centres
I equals 0.19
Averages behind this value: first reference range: 3.63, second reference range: 3.84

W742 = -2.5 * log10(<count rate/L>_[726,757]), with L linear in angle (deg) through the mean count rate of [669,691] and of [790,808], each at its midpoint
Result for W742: 0.302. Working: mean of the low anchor 3.63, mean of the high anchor 3.44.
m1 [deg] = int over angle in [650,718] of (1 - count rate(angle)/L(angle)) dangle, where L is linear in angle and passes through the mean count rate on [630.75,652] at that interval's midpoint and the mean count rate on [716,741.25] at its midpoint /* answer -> 2.6 deg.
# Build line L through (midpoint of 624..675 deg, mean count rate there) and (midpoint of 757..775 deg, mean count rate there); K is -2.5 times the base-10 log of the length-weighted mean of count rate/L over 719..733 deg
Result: 0.146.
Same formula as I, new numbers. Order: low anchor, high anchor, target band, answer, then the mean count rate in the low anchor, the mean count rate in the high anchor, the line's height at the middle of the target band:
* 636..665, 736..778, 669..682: 0.08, 4.25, 3.01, 3.96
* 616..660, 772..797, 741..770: 0.33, 4.29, 3.85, 3.94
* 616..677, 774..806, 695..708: 0.15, 4.12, 3.7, 3.96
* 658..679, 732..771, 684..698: -0.01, 3.73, 2.89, 3.5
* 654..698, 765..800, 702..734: 0.13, 3.7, 3.77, 3.73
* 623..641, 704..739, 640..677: -0.02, 4.29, 3.23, 3.98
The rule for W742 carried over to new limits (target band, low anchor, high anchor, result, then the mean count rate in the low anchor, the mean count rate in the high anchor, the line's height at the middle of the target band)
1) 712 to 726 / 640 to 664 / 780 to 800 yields 0.21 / 4.29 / 3.82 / 4.06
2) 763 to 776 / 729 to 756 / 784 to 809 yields -0.18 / 2.57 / 3.58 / 3.08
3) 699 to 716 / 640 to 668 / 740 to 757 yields -0.05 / 4.19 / 2.41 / 3.18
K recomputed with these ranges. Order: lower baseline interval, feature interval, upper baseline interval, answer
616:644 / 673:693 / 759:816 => 0.120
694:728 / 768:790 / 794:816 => -0.140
